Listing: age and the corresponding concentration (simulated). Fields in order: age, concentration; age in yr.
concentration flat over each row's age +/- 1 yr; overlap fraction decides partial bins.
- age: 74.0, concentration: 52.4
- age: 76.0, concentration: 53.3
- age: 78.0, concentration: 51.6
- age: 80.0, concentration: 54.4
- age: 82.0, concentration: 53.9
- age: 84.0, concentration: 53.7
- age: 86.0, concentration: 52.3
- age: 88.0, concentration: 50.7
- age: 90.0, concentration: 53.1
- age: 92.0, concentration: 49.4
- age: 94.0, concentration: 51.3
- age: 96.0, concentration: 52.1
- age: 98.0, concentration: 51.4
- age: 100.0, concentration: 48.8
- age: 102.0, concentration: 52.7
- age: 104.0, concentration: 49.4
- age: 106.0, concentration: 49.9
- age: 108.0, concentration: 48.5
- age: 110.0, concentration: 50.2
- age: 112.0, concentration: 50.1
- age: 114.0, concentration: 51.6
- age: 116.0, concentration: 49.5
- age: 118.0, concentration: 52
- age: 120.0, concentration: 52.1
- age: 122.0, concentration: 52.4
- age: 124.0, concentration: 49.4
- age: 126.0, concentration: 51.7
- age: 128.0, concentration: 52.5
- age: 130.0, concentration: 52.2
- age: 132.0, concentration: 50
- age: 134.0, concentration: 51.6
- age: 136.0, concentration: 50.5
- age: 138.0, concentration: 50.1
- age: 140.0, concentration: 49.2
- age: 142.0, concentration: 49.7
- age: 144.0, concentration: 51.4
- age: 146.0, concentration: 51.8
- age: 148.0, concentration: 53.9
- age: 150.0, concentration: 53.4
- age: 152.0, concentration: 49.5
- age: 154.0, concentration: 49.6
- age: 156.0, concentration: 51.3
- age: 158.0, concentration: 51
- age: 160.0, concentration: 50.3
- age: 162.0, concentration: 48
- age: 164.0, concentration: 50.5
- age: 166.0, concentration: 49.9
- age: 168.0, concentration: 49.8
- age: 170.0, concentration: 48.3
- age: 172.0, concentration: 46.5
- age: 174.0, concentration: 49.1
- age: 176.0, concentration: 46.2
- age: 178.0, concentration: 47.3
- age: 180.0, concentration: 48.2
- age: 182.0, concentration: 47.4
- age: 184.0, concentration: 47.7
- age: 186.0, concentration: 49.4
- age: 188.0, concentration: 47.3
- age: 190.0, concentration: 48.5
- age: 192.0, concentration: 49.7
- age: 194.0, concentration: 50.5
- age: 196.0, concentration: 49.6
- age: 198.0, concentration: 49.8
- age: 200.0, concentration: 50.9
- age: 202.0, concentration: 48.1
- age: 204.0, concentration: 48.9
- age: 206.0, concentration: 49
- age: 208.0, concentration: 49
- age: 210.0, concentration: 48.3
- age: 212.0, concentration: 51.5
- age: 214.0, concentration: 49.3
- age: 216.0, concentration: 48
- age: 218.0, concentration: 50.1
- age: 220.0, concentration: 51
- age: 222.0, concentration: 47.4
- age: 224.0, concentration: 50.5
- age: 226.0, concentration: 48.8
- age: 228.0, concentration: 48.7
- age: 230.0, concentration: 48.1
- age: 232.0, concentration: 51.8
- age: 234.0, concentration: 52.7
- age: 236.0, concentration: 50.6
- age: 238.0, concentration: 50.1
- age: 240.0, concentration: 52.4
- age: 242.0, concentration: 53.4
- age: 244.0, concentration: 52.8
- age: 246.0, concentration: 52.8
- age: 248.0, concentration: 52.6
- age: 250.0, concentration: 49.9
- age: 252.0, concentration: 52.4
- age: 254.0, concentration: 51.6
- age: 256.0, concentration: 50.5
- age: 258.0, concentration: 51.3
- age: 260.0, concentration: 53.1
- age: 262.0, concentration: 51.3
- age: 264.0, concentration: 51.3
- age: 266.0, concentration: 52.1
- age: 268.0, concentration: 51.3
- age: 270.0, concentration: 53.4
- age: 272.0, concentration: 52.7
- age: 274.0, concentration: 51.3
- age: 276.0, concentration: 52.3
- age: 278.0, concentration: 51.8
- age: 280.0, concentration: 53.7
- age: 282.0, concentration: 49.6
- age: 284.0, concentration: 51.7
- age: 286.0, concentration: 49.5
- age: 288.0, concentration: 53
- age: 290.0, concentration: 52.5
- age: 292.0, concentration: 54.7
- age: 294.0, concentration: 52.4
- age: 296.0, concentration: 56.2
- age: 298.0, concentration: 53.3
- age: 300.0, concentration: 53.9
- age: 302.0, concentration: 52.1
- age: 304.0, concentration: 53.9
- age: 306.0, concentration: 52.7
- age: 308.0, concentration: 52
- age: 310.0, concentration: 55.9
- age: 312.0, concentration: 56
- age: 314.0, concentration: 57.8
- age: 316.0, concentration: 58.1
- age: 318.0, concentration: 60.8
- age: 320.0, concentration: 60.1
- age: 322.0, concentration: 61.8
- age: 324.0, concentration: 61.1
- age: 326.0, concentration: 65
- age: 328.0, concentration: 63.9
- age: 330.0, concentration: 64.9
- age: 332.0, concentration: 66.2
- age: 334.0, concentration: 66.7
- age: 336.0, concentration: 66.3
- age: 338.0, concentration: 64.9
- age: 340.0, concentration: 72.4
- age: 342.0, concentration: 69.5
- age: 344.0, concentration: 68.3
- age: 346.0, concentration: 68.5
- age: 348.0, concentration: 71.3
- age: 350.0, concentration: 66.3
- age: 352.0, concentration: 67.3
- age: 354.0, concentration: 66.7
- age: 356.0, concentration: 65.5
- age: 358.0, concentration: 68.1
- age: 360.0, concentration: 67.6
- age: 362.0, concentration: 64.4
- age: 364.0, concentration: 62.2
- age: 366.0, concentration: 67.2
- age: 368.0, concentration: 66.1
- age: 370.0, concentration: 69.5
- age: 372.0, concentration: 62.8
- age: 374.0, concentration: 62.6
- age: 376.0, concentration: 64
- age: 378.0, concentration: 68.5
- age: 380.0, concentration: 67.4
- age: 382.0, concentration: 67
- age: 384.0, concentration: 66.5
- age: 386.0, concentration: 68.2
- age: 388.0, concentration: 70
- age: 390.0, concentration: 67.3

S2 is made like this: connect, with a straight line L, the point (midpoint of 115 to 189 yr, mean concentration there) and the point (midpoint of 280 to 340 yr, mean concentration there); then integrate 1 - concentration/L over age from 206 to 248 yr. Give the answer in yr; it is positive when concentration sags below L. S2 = 2.6 yr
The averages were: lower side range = 50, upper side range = 57.7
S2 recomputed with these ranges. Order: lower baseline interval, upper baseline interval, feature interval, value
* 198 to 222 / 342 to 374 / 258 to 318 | 5.47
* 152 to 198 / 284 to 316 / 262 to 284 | 0.35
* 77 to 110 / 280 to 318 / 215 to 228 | 0.90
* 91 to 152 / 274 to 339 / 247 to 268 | 1.42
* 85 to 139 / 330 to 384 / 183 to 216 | 4.32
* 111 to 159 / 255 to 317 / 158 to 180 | 1.21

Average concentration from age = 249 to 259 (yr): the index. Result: 51.1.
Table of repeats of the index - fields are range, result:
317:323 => 60.9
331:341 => 67.3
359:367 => 65.3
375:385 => 66.7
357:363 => 66.7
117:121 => 52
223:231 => 49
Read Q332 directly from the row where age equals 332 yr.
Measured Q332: 66.2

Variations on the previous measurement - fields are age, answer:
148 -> 53.9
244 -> 52.8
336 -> 66.3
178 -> 47.3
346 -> 68.5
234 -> 52.7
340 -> 72.4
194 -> 50.5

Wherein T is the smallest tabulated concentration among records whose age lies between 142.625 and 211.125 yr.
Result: 46.2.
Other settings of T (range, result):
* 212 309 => 47.4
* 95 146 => 48.5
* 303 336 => 52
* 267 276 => 51.3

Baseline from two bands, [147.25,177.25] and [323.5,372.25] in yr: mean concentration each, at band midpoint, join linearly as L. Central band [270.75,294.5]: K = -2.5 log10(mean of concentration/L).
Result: 0.17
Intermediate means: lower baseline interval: 49.8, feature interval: 52.1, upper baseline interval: 66.6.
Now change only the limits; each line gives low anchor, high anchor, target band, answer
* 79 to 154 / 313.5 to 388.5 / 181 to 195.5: 0.15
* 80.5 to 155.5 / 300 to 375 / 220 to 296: 0.14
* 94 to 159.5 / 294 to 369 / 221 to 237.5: 0.14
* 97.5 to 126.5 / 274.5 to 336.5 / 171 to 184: 0.11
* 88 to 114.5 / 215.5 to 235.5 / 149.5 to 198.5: 0.02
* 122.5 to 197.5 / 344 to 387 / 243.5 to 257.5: 0.11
